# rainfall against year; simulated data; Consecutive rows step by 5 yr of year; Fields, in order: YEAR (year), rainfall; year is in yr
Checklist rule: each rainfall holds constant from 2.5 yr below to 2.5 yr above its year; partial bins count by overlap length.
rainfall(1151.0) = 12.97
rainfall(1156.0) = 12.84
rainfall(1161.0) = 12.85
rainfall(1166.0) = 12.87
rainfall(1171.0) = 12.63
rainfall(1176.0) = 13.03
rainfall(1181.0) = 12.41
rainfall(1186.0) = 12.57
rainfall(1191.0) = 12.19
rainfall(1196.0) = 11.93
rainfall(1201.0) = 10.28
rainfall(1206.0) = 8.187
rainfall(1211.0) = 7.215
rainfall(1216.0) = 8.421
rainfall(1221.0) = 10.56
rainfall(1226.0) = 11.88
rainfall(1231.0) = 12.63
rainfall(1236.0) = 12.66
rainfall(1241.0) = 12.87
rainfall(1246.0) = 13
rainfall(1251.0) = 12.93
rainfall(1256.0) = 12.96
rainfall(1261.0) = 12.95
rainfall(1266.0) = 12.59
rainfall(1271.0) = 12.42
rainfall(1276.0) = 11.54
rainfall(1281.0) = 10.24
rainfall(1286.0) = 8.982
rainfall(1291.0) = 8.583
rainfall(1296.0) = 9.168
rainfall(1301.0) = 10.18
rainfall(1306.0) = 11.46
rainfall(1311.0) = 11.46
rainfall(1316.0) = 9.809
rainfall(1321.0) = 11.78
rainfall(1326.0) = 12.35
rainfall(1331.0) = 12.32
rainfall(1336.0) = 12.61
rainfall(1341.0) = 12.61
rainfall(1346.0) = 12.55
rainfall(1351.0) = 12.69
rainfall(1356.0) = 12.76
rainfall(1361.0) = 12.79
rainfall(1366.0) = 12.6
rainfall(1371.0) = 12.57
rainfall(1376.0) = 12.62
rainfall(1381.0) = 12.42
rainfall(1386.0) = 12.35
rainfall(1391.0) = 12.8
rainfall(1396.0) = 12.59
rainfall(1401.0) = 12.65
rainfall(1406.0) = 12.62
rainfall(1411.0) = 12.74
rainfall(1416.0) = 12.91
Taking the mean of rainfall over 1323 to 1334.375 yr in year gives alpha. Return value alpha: 12.3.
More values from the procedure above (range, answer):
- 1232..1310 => 11.5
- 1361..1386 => 12.6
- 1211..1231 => 10.2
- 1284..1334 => 10.6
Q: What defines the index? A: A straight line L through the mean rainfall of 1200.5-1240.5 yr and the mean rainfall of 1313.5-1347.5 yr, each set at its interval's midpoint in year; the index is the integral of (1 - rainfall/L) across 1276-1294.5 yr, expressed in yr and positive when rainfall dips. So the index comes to 2.84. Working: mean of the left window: 10.4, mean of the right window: 12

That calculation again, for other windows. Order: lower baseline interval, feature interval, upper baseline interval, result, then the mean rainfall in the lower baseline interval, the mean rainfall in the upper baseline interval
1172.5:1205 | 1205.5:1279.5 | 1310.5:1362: 2.5 yr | 11.9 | 12.2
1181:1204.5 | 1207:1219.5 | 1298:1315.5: 3.7 yr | 11.7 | 10.8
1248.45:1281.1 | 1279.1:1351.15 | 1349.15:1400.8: 8.2 yr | 12.4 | 12.6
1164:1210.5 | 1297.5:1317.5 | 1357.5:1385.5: 2.5 yr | 11.6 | 12.6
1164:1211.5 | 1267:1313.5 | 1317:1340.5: 5.6 yr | 11.5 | 12.1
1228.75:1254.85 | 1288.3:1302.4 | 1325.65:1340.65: 3.8 yr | 12.8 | 12.5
